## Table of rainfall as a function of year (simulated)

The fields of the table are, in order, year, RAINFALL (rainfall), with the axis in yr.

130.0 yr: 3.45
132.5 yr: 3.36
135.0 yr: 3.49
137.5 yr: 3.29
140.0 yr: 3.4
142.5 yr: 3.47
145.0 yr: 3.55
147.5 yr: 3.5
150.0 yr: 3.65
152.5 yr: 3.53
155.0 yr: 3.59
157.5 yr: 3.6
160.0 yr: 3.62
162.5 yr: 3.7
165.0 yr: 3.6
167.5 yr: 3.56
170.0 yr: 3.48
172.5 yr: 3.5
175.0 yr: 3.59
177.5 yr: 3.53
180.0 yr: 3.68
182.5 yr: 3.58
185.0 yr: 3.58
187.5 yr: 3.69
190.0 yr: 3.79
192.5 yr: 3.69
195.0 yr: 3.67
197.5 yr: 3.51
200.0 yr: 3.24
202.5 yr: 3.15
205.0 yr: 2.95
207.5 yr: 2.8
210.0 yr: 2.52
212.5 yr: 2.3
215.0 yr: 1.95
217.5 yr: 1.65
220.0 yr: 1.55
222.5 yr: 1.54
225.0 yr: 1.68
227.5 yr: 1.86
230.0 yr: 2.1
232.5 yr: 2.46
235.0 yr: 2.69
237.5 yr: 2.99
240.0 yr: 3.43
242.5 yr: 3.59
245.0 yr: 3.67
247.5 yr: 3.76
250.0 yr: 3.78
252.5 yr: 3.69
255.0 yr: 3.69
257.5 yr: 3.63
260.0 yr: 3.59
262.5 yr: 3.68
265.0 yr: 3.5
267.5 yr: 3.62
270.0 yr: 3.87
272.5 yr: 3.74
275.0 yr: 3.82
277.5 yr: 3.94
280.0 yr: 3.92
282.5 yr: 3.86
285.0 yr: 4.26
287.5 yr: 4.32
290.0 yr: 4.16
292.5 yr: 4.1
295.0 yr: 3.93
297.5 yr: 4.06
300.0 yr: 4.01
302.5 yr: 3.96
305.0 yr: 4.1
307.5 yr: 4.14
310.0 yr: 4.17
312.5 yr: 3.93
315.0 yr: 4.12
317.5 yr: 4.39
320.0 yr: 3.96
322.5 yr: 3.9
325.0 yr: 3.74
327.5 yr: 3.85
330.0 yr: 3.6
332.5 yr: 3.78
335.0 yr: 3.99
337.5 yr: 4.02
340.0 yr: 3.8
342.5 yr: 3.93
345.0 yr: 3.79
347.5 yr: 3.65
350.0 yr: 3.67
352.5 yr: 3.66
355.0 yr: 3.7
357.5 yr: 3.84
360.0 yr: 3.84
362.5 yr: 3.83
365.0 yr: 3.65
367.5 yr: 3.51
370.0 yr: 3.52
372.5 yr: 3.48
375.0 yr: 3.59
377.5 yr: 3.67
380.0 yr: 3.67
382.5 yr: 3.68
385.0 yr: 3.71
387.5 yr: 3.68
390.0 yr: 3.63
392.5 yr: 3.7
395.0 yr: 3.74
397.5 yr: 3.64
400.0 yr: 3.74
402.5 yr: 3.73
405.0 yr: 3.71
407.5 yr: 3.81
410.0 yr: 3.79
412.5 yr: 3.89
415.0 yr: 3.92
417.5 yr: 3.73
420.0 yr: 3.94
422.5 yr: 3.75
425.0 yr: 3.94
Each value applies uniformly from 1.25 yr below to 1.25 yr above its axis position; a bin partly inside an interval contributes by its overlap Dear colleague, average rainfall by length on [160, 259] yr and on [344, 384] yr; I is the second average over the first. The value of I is 1.18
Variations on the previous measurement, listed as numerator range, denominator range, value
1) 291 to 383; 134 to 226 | 1.20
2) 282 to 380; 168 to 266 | 1.25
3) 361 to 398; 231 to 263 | 1.07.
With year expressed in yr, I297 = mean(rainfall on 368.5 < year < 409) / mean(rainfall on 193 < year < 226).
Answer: 1.4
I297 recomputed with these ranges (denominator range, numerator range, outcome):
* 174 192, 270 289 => 1.09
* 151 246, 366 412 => 1.20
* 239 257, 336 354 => 1.04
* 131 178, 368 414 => 1.05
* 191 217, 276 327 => 1.37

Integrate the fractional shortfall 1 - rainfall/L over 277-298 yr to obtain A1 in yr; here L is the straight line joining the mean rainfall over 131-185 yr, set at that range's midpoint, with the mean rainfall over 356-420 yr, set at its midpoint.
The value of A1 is -2.5 yr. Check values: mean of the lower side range 3.54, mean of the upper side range 3.71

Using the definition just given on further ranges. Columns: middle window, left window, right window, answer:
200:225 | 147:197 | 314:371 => 9.4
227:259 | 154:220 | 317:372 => 2.2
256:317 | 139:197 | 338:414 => -4.7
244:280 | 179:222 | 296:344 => -2.3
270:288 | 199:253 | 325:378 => -4.8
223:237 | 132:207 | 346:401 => 5.5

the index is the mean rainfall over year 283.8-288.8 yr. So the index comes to 4.29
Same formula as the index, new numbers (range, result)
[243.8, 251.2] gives 3.74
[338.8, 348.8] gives 3.79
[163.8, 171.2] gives 3.55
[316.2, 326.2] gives 4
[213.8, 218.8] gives 1.8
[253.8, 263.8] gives 3.65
